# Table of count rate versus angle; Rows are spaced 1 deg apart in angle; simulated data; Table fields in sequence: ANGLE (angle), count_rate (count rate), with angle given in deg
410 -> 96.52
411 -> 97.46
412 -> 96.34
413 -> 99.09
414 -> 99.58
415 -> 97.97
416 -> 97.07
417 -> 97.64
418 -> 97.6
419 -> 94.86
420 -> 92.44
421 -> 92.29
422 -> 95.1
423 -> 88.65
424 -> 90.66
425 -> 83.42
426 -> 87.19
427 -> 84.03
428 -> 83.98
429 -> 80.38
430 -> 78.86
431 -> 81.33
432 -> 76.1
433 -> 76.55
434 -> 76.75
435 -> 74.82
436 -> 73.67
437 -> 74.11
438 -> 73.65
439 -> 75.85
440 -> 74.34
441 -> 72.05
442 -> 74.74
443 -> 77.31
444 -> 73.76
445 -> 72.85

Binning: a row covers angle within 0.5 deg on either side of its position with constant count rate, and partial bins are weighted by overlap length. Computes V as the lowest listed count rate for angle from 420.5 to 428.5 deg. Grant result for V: 83.42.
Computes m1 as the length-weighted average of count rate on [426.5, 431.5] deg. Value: 81.7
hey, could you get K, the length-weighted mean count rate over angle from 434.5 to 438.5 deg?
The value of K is 74.1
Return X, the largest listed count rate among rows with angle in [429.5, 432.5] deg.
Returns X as 81.33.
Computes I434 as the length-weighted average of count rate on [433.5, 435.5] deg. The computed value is 75.8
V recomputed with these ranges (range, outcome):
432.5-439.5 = 73.65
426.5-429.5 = 80.38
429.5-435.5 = 74.82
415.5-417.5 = 97.07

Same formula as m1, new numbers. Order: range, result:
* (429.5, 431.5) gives 80.1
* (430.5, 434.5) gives 77.7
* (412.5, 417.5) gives 98.3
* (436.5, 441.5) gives 74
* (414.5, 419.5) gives 97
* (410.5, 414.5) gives 98.1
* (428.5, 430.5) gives 79.6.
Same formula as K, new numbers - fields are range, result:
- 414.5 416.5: 97.5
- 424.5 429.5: 83.8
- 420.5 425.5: 90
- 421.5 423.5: 91.9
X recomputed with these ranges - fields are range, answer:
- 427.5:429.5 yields 83.98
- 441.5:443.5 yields 77.31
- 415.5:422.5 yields 97.64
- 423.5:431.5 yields 90.66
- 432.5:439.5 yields 76.75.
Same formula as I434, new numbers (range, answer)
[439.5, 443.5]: 74.6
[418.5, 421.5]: 93.2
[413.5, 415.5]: 98.8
